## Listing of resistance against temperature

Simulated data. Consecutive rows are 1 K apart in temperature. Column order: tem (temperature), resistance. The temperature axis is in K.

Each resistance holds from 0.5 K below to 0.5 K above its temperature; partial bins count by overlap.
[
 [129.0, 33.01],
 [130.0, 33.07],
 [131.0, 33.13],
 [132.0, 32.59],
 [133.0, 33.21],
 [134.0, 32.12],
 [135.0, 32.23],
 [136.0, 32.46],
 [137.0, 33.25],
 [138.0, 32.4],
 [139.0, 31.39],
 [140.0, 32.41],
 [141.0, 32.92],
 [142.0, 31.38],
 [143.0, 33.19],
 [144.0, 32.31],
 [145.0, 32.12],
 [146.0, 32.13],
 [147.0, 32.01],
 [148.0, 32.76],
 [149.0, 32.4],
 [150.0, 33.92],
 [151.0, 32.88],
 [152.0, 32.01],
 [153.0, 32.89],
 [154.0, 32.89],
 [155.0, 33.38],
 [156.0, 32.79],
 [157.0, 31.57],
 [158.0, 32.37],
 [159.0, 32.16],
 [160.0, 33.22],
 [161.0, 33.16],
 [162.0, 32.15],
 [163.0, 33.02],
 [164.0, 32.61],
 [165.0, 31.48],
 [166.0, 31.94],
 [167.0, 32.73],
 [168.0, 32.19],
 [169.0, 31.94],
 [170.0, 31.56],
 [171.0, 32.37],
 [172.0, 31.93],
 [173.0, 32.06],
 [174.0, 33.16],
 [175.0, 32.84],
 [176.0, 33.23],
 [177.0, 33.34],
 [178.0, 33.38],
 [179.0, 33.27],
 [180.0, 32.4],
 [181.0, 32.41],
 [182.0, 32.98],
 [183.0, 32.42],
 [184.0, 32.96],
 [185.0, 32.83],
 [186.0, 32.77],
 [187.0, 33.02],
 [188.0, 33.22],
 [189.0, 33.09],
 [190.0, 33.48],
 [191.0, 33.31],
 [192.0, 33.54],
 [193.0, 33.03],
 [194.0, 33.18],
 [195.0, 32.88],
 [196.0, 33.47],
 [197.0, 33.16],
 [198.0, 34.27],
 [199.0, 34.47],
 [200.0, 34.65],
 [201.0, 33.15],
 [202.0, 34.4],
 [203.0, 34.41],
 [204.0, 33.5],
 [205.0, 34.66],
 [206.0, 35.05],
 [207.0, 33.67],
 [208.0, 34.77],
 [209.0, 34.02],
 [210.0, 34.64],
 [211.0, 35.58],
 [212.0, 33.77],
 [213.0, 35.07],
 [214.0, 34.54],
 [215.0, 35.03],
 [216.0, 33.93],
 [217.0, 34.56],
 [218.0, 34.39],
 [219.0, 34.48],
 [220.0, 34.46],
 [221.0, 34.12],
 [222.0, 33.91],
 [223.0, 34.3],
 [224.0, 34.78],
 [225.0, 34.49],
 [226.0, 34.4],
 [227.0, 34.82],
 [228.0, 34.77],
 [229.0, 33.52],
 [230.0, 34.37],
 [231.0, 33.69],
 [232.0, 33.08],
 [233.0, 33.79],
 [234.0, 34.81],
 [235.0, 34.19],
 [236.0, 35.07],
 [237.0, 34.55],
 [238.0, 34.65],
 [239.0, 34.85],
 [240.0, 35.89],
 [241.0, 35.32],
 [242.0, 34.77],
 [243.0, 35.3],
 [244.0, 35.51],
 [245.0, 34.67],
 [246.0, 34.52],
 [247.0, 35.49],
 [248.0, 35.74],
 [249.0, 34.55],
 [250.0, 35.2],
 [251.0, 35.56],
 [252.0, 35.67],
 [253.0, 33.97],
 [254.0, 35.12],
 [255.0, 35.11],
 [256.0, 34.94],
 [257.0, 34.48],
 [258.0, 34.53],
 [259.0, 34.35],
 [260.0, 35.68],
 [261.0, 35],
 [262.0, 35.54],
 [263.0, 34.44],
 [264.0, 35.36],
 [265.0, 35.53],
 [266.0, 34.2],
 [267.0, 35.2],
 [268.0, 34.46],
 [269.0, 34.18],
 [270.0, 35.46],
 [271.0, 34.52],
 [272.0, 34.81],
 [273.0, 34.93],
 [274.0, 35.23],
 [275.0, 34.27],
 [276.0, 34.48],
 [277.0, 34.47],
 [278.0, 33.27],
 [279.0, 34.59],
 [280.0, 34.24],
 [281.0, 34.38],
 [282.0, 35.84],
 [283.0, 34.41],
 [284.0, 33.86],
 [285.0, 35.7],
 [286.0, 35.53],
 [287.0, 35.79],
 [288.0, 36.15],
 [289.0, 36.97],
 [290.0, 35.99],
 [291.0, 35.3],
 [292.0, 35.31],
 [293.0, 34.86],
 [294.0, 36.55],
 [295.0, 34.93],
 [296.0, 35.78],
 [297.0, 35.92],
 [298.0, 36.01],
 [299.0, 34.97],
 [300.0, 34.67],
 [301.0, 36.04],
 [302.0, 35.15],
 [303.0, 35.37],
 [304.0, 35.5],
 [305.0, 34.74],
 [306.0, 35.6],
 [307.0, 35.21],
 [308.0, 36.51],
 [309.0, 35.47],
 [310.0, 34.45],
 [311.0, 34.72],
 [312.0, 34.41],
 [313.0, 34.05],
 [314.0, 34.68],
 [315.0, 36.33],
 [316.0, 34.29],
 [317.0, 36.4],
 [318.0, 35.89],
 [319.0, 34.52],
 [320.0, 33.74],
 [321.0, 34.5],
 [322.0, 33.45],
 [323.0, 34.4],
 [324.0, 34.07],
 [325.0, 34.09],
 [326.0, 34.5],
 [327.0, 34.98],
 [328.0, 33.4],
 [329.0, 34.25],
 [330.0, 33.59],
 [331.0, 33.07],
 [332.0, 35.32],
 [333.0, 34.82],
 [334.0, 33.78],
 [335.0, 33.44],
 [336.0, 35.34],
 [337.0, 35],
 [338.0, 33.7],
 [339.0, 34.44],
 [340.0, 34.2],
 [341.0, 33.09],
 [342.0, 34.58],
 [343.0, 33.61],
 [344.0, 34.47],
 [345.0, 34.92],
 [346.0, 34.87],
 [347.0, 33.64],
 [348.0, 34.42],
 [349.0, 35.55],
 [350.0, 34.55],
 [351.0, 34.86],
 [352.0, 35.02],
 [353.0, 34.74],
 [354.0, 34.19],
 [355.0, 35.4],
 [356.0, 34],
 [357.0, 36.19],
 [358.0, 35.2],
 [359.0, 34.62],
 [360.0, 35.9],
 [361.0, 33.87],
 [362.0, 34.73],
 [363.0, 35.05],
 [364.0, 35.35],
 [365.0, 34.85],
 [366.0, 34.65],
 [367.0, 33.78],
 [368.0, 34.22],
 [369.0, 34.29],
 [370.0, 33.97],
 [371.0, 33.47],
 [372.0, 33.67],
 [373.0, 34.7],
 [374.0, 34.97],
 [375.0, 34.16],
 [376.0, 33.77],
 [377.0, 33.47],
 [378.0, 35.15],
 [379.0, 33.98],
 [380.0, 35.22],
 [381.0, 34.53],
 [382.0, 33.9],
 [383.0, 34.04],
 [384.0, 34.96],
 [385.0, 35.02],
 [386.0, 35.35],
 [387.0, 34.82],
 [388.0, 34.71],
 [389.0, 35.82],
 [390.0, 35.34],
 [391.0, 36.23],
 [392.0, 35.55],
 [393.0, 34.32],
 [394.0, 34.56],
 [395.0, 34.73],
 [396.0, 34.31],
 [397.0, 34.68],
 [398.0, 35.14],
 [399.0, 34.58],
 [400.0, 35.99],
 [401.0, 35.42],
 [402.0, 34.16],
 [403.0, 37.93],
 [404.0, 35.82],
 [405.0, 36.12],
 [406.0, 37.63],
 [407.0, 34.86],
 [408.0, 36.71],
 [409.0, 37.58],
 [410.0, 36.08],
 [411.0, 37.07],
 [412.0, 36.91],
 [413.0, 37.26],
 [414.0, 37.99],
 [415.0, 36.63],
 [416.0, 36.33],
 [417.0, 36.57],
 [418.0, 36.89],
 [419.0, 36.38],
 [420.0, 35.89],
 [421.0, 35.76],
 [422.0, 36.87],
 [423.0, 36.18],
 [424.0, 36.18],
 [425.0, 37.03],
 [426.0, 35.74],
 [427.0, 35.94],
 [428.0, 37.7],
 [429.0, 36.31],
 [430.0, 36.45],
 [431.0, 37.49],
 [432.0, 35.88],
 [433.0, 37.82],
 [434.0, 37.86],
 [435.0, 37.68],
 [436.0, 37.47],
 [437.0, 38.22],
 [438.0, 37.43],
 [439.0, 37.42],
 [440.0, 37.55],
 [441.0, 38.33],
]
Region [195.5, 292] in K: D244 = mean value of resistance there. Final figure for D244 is 34.7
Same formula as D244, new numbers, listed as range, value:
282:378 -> 34.8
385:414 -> 35.7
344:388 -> 34.6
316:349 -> 34.3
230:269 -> 34.8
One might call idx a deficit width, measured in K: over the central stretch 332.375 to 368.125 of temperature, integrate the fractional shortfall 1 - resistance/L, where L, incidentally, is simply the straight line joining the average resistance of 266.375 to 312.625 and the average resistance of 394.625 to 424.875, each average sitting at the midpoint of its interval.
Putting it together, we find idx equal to 1.1 K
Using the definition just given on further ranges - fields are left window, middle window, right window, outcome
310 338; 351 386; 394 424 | 0.8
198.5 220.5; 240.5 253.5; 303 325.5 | -0.2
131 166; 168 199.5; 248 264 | 0.4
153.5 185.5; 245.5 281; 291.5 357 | -1.0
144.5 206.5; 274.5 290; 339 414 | -0.4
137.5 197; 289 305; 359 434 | -0.6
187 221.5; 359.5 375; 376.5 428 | 0.4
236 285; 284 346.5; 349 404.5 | -0.1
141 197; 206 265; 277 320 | -1.2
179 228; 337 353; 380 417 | 0.3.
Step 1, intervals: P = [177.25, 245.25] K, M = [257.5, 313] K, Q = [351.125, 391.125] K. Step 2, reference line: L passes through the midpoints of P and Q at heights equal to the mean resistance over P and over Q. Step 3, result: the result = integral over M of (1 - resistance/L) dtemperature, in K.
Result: -1.2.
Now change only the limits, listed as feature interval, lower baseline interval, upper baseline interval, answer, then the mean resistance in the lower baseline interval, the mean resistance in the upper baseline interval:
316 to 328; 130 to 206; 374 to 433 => 0.1 K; 32.8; 35.7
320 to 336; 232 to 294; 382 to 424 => 0.6 K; 35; 35.8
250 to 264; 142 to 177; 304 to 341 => -0.5 K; 32.5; 34.6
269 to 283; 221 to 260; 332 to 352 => 0.0 K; 34.7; 34.4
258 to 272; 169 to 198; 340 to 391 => -0.5 K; 32.9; 34.6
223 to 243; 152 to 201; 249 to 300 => -0.2 K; 32.9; 35.1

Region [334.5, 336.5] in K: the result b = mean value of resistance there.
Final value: 34.4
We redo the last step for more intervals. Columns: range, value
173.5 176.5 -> 33.1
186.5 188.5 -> 33.1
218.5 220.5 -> 34.5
